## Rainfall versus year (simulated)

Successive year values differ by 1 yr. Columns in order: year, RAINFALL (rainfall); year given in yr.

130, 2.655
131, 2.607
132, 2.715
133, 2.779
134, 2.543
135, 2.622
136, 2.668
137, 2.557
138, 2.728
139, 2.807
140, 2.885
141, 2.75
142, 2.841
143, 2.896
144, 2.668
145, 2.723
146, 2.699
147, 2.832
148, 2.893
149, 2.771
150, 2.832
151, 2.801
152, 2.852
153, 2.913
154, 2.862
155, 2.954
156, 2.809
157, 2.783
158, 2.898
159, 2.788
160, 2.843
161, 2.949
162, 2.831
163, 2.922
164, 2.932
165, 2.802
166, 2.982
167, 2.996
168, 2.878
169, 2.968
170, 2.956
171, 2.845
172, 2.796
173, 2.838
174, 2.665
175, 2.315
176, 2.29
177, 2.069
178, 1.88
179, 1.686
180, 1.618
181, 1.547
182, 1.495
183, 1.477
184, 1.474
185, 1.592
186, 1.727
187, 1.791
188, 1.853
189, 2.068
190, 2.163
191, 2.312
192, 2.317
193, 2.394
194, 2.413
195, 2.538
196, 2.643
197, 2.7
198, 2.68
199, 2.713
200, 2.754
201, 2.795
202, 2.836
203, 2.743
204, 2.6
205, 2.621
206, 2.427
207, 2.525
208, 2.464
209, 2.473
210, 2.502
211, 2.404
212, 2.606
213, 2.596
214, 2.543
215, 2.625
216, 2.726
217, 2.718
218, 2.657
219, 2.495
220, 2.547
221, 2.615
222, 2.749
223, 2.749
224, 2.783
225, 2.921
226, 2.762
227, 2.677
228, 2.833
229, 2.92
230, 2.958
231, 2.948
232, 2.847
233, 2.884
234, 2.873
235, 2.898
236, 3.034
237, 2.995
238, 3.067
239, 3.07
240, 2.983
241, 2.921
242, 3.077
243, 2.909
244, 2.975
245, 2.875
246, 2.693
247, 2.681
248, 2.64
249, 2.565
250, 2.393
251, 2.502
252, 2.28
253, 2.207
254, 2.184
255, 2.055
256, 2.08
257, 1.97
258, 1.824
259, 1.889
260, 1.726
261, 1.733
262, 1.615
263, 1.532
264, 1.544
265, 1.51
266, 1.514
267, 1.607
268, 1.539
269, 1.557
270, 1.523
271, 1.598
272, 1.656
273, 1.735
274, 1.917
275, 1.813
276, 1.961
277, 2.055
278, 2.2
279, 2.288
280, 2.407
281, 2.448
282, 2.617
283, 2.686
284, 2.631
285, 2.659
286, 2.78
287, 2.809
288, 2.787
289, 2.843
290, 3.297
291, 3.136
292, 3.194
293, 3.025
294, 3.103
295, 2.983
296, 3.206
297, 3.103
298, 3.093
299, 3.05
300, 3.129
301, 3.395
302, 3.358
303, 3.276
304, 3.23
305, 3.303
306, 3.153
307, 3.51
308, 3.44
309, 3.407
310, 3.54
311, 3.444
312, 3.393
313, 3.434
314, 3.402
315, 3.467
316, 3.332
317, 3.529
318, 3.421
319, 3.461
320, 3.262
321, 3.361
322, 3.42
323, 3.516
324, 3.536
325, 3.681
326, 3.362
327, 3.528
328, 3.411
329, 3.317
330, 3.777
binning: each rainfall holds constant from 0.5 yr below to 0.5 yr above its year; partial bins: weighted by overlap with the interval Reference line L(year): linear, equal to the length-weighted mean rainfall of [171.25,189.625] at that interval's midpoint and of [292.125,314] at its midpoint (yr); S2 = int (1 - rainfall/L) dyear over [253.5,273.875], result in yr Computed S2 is 8.0 yr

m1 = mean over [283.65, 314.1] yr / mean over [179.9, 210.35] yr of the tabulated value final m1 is 1.39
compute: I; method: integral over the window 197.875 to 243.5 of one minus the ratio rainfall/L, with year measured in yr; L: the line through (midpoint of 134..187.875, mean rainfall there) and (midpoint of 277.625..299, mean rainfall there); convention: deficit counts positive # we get -1.0 yr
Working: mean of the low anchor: 2.56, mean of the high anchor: 2.83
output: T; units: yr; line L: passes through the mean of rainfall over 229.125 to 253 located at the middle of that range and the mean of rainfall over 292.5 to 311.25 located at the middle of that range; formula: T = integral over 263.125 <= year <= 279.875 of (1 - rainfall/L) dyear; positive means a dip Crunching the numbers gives 7.0 yr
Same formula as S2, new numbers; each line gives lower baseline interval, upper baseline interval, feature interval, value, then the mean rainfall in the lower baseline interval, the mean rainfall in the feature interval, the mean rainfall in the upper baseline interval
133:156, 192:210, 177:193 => 5.0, 2.78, 1.83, 2.6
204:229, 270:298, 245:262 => 2.4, 2.63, 2.22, 2.54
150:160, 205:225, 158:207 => 5.4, 2.85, 2.43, 2.6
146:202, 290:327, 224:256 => 1.7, 2.5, 2.75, 3.33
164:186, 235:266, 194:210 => -2.1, 2.3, 2.62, 2.38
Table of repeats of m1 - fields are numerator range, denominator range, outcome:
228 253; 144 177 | 1.01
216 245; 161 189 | 1.23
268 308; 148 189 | 1.08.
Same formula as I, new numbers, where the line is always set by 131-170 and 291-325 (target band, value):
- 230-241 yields 0.5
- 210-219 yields 1.3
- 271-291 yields 5.2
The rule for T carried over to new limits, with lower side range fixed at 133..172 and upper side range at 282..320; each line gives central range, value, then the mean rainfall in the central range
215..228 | 1.3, 2.7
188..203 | 2.1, 2.51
